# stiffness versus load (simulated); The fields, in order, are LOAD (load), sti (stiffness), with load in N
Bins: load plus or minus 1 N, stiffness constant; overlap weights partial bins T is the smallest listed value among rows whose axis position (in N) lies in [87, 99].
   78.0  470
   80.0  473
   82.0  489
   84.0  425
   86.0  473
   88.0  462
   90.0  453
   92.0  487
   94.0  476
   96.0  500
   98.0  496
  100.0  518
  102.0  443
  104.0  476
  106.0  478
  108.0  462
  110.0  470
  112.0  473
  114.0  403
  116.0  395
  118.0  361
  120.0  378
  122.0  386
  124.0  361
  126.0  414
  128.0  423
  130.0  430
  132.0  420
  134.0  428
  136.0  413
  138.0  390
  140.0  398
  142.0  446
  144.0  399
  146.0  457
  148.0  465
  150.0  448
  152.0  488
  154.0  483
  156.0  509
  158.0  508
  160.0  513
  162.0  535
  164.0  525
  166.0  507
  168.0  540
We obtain 453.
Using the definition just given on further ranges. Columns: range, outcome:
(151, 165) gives 483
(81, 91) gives 425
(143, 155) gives 399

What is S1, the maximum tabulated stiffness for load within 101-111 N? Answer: 478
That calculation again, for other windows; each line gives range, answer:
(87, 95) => 487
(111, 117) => 473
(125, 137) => 430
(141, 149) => 465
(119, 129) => 423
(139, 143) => 446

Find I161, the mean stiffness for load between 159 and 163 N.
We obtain 524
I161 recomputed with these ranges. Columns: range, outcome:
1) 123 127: 388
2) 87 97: 476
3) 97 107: 482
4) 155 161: 510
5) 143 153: 451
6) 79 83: 481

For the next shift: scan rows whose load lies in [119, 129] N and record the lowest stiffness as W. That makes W 361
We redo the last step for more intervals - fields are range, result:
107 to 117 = 395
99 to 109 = 443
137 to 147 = 390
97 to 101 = 496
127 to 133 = 420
